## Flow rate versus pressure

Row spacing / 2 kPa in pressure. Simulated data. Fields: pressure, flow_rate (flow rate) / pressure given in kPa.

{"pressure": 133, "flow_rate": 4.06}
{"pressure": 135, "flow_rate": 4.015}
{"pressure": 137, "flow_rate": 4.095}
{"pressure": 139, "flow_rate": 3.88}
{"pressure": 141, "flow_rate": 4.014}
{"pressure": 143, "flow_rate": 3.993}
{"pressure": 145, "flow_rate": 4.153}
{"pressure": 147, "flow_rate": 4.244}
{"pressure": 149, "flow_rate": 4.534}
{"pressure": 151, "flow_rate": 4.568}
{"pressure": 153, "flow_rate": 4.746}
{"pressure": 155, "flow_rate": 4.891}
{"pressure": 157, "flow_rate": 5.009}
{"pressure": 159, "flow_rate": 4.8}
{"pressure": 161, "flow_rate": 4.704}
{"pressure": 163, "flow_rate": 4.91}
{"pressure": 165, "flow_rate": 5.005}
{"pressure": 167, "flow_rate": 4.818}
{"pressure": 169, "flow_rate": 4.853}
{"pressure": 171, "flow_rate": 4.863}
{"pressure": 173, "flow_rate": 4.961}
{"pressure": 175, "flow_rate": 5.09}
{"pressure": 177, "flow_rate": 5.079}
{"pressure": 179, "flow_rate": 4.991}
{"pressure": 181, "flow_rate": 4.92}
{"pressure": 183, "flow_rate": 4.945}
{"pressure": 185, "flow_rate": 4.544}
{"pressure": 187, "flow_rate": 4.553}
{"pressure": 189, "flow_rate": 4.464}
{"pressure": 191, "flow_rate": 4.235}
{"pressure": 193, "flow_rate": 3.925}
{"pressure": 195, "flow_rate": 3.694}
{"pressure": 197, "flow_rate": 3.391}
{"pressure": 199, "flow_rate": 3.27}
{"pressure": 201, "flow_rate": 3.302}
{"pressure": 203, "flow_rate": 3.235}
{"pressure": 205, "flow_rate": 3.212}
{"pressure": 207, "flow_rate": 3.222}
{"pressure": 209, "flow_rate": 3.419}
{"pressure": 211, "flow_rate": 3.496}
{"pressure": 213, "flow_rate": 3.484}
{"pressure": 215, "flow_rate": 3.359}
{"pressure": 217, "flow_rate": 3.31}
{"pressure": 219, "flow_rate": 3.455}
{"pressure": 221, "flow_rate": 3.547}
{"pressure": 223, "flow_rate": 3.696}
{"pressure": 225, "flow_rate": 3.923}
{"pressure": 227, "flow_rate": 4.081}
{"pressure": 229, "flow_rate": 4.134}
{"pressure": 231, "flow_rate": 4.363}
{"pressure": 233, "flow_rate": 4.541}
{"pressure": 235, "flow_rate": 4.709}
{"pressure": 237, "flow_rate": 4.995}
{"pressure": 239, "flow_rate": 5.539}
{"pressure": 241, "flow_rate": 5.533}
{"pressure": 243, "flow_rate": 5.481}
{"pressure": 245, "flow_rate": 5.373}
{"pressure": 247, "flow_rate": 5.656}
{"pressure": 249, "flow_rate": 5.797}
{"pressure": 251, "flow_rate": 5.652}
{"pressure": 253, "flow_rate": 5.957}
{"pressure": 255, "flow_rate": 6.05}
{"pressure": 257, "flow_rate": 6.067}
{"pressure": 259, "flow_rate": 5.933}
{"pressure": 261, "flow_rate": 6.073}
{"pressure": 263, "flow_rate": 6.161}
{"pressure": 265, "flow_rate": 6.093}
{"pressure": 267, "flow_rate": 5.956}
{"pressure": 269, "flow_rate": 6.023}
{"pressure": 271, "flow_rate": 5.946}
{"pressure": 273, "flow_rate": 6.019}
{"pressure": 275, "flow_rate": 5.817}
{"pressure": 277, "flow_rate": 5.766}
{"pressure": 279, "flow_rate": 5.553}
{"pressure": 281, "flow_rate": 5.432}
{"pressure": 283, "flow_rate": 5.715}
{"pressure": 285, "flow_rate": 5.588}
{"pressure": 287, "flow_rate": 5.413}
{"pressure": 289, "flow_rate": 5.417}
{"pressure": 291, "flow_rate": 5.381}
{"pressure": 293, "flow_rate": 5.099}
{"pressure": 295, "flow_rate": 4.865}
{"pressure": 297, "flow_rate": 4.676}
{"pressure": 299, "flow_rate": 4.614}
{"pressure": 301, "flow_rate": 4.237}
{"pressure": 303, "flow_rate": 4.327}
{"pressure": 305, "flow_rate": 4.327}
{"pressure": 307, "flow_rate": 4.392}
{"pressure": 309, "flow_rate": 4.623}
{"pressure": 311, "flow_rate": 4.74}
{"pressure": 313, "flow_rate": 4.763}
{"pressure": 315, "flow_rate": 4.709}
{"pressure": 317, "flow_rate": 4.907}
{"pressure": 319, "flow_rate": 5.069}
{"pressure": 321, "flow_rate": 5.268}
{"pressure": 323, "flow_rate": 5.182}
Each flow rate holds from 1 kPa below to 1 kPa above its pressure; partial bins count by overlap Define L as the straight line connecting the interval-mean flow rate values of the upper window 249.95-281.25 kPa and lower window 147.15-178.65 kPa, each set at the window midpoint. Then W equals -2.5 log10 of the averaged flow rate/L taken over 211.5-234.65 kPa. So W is 0.39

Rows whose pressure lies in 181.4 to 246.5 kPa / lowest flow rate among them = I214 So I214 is 3.212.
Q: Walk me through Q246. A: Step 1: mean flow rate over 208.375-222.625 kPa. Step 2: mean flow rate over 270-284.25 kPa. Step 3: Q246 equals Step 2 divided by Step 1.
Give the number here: 1.67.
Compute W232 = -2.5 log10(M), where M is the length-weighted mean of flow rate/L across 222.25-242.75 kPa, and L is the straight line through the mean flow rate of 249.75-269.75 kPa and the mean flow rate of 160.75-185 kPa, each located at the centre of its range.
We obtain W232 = 0.23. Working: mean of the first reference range 4.92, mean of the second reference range 5.99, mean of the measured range 4.6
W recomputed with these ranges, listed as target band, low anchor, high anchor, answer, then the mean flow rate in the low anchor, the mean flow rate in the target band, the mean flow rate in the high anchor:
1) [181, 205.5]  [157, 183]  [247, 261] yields 0.293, 4.92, 3.95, 5.9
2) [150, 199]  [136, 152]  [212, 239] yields -0.126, 4.19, 4.64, 4.03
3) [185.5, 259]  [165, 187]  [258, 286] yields 0.230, 4.89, 4.36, 5.86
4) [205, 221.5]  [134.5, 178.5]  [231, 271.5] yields 0.469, 4.61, 3.4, 5.64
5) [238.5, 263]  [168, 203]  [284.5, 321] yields -0.239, 4.38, 5.78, 4.84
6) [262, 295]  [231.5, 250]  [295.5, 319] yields -0.163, 5.27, 5.69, 4.6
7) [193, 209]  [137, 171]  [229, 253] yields 0.409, 4.56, 3.37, 5.22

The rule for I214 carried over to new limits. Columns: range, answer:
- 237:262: 4.995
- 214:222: 3.31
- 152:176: 4.704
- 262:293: 5.099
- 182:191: 4.235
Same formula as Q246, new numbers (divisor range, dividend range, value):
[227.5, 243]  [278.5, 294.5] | 1.12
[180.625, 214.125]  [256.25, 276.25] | 1.57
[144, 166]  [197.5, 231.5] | 0.76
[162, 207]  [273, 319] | 1.16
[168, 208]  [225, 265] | 1.26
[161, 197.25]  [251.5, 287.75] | 1.26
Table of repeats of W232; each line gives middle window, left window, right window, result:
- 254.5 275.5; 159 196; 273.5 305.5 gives -0.19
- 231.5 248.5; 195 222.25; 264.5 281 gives -0.14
